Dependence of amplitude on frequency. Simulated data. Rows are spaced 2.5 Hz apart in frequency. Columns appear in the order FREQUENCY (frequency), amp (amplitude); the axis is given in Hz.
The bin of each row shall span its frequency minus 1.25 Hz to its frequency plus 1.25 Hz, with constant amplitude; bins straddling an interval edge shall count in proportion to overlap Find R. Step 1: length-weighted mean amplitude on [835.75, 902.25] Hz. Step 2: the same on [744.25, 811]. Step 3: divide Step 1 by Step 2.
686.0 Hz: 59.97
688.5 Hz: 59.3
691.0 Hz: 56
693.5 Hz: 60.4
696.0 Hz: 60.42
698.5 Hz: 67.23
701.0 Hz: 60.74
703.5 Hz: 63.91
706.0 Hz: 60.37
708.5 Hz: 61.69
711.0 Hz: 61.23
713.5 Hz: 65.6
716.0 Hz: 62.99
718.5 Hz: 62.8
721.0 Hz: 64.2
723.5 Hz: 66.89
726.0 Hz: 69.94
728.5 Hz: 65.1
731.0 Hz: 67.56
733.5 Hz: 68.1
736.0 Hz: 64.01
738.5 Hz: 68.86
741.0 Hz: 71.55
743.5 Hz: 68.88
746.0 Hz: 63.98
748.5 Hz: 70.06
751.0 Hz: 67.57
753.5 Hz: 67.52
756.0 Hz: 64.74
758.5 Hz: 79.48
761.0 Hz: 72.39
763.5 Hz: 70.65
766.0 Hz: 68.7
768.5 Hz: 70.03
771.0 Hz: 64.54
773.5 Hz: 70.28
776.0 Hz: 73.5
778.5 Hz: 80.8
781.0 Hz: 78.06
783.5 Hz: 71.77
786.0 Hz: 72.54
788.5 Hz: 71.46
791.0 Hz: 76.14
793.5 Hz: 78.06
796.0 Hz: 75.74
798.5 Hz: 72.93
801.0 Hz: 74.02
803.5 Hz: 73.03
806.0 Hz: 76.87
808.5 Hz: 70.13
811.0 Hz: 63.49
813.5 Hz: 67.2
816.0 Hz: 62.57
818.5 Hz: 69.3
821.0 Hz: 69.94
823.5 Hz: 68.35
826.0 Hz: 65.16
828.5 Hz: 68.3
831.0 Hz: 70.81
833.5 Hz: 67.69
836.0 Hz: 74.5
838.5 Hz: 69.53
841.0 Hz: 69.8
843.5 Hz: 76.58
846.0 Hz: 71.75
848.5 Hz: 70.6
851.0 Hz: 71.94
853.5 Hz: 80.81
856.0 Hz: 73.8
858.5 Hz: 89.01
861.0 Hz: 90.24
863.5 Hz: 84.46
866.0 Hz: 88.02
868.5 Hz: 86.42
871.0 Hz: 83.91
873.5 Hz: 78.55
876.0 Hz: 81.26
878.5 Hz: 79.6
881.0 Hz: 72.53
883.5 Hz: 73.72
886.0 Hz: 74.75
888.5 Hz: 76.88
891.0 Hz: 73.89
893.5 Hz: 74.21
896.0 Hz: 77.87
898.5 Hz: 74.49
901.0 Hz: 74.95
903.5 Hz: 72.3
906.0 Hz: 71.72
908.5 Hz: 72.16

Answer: 1.08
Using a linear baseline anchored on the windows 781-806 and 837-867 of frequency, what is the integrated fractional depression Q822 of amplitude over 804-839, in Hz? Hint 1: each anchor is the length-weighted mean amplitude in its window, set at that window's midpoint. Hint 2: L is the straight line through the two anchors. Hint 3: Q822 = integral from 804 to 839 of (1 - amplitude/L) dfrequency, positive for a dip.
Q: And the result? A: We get 3.3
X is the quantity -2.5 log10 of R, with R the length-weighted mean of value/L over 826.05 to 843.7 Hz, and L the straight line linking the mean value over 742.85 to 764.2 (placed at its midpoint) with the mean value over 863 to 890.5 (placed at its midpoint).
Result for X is 0.09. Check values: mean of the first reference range 69.5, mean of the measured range 70.3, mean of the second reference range 79.7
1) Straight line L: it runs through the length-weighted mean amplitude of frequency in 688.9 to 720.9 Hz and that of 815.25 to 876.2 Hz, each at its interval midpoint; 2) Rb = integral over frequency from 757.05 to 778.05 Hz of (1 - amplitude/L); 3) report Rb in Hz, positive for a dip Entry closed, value -1.11 Hz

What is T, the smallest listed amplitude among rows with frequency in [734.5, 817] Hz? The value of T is 62.57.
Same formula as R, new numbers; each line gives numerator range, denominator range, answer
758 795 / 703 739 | 1.13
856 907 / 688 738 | 1.24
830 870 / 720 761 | 1.13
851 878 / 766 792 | 1.14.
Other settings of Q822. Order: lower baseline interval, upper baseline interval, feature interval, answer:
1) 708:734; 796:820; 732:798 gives -3.3 Hz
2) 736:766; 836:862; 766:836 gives 1.5 Hz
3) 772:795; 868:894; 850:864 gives -0.9 Hz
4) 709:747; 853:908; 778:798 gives -1.2 Hz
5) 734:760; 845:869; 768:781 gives -0.2 Hz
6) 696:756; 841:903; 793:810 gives -0.5 Hz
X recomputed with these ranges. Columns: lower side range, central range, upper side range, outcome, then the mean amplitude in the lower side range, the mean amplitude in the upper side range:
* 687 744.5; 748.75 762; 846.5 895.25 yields -0.036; 64.2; 79.1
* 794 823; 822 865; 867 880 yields 0.035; 70.6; 81.9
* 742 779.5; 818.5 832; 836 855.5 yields 0.060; 70.1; 73.1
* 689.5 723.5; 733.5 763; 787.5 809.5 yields -0.020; 62.3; 74.3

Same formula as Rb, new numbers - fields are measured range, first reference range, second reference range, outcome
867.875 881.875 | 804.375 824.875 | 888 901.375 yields -1.3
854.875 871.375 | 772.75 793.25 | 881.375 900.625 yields -2.3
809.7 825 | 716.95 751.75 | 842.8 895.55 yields 1.5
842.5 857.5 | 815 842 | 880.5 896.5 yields -0.7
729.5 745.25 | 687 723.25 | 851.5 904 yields -0.7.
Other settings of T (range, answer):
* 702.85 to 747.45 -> 60.37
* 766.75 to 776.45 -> 64.54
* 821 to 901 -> 65.16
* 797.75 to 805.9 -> 72.93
